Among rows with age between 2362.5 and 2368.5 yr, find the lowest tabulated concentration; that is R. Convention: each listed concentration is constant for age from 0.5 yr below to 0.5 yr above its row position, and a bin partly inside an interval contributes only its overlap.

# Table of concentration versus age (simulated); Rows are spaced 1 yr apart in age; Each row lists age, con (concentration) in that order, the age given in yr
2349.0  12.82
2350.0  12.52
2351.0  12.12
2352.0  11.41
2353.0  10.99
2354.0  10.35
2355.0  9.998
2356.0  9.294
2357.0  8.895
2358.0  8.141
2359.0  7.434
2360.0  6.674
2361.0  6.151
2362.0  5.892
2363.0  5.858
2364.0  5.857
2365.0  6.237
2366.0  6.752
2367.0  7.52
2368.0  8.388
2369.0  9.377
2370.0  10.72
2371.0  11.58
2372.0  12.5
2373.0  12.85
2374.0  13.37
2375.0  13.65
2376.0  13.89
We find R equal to 5.857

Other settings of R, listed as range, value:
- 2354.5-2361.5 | 6.151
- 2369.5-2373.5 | 10.72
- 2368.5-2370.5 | 9.377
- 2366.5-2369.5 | 7.52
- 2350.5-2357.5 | 8.895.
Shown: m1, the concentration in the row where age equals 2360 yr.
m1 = 6.674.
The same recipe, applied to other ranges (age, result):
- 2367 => 7.52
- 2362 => 5.892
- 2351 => 12.12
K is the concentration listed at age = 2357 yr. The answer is 8.895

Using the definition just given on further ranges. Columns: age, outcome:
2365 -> 6.237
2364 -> 5.857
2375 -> 13.65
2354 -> 10.35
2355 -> 9.998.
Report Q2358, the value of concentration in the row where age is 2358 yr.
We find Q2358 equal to 8.141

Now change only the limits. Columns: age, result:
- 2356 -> 9.294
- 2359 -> 7.434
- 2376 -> 13.89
